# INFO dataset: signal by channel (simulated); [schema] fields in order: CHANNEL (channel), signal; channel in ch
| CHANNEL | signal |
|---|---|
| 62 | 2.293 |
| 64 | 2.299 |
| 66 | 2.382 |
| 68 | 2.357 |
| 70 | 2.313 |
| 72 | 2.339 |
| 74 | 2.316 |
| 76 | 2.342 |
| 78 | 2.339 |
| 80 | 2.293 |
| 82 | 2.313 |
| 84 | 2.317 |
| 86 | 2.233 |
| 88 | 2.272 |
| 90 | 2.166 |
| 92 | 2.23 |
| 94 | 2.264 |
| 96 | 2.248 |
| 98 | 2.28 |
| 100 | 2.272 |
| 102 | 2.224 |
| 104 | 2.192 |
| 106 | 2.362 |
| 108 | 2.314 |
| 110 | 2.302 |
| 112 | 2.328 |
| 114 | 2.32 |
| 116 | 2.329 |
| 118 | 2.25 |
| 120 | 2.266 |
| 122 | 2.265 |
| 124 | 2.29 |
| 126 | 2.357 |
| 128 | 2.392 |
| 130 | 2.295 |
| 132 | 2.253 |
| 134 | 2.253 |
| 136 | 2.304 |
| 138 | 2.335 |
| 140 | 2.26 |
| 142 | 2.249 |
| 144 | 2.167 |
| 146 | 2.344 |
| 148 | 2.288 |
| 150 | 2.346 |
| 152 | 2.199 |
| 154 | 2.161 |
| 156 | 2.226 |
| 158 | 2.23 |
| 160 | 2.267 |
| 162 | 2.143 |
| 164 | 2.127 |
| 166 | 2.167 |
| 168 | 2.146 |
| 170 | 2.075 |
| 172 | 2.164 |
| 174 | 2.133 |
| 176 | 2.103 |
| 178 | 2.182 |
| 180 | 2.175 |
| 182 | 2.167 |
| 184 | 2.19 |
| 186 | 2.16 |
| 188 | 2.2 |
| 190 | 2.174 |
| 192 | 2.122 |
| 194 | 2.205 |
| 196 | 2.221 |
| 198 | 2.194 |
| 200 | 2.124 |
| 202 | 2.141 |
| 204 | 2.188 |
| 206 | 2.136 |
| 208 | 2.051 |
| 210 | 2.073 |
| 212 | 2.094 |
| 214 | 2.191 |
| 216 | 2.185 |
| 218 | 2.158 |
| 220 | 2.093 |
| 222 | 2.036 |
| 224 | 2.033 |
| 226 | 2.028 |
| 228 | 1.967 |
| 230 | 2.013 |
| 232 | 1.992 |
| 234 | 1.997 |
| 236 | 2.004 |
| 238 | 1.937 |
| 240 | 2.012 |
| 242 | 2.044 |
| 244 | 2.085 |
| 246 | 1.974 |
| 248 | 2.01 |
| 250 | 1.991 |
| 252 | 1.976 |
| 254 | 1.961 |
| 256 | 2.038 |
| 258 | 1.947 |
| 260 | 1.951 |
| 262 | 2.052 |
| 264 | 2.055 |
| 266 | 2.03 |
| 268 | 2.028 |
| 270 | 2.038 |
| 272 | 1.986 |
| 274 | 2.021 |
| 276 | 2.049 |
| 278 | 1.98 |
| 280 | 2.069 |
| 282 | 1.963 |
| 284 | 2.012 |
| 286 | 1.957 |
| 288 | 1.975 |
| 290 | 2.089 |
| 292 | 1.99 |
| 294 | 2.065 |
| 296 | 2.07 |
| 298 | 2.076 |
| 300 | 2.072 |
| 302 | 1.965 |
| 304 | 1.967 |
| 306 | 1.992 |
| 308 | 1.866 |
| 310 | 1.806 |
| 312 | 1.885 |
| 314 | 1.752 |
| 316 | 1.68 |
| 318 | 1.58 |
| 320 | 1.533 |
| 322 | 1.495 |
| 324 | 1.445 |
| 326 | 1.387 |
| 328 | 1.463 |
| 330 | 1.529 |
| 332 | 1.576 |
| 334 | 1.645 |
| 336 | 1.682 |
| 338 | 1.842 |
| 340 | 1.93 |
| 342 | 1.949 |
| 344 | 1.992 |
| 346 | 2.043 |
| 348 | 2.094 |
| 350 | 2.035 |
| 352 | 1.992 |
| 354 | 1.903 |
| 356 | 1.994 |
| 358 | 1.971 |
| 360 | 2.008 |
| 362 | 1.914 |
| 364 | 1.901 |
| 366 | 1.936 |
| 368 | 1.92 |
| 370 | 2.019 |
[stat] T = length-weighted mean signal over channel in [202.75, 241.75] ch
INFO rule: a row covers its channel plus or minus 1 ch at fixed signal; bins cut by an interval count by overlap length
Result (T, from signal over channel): 2.06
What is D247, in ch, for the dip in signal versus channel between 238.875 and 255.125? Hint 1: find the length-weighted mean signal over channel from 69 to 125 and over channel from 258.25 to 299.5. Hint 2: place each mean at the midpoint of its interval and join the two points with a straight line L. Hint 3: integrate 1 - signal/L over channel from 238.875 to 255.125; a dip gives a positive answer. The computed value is 0.5 ch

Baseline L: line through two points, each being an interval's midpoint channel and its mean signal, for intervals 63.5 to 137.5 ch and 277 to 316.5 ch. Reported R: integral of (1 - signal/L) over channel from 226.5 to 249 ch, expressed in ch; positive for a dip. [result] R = 0.66 ch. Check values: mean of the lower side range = 2.29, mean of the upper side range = 1.97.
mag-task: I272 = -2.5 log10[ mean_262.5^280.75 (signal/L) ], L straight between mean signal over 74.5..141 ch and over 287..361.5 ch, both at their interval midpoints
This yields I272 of -0.04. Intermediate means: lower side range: 2.29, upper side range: 1.85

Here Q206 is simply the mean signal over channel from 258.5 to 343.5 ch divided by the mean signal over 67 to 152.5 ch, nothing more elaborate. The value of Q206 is 0.8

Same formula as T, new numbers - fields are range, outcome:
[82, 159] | 2.27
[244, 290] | 2.01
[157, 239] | 2.12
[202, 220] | 2.13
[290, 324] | 1.86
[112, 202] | 2.22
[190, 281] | 2.06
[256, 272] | 2.01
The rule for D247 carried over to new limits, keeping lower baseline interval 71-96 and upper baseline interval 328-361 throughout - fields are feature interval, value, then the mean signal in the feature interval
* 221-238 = 0.4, 2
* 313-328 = 2.9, 1.55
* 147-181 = -0.4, 2.18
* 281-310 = -0.7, 2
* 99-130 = -0.9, 2.3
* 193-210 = -0.4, 2.15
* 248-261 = 0.2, 1.98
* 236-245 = 0.1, 2.02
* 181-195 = -0.4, 2.17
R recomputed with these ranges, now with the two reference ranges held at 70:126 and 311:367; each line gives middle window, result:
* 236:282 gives -1.3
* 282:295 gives -0.8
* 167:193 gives -0.4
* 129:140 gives -0.4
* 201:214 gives -0.4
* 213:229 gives -0.4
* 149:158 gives -0.3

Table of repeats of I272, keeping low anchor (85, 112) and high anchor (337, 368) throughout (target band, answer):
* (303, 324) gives 0.16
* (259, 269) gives 0.02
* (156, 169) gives 0.00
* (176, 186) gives 0.00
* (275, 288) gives 0.02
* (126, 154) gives -0.03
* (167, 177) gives 0.03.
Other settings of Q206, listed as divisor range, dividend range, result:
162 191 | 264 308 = 0.94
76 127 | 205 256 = 0.89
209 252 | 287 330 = 0.89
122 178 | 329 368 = 0.85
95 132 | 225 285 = 0.88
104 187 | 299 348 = 0.79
